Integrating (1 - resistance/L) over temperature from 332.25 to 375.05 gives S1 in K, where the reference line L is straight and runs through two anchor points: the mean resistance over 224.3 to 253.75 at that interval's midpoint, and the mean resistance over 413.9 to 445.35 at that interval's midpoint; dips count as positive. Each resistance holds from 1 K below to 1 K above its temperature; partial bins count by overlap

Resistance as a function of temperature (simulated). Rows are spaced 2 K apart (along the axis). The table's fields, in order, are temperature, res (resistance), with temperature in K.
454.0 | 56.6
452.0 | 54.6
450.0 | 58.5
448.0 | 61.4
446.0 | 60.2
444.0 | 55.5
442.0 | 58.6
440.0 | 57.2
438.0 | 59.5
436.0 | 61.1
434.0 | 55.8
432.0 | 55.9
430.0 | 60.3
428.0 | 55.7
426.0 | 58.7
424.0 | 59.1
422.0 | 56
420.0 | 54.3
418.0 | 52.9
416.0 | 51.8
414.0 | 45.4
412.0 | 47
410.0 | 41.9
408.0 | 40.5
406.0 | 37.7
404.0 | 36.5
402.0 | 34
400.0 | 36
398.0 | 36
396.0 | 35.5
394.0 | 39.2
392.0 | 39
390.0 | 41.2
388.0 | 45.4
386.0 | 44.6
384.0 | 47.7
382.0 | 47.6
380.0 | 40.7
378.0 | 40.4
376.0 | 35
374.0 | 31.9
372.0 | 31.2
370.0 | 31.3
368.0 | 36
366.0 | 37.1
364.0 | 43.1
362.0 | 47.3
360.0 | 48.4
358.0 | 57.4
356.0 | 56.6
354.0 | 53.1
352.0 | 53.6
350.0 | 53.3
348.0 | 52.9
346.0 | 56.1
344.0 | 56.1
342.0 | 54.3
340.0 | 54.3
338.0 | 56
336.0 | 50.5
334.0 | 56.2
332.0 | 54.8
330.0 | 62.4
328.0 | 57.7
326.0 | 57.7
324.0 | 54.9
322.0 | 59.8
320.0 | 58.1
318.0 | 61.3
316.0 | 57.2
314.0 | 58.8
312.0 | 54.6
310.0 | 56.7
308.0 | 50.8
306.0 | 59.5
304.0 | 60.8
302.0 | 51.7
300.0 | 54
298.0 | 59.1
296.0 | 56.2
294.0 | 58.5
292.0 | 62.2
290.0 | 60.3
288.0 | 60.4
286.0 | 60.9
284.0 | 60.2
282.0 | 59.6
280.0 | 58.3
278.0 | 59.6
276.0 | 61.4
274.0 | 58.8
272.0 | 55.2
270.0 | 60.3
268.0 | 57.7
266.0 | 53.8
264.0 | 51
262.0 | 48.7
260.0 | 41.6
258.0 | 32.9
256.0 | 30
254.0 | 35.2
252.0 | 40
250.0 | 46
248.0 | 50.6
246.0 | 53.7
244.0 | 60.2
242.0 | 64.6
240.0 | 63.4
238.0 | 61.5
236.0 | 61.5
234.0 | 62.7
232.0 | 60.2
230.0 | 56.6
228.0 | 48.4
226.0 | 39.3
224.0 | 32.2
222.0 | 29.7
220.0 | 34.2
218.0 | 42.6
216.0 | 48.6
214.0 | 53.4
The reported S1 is 5.3 K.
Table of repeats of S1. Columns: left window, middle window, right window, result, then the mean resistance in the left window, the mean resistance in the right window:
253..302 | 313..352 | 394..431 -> -4.2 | 53.9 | 46.4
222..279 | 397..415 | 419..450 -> 5.5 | 51.3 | 58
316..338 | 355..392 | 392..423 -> 5.0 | 57.3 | 42.9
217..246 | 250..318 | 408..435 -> -3.1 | 51.3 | 53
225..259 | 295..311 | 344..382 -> -2.7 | 51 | 45.1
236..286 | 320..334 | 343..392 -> -2.8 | 53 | 45.2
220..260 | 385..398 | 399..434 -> 2.2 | 48.3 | 48.7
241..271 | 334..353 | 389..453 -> -1.9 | 48.4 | 49.9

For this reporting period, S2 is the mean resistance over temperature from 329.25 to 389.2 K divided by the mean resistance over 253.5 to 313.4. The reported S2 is 0.9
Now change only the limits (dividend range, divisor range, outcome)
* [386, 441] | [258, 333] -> 0.84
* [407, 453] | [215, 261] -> 1.15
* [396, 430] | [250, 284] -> 0.92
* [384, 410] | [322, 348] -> 0.70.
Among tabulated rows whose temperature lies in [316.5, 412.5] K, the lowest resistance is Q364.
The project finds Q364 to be 31.2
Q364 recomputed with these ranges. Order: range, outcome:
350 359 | 53.1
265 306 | 51.7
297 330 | 50.8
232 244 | 60.2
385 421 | 34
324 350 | 50.5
